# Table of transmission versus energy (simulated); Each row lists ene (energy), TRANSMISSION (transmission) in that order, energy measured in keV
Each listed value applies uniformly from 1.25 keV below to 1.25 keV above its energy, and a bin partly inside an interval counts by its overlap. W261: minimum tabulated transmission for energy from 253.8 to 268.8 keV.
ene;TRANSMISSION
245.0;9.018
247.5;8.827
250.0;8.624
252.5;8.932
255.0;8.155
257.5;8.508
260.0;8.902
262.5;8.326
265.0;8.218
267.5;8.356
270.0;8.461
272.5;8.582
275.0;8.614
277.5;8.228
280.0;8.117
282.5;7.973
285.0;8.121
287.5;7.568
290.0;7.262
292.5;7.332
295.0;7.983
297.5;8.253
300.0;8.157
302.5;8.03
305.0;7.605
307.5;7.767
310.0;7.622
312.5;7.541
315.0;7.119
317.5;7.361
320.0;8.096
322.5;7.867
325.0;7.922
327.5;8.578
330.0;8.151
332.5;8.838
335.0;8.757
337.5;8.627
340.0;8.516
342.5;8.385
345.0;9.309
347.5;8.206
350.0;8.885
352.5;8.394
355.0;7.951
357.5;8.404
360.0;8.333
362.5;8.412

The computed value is 8.155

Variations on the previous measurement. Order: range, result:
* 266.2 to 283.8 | 7.973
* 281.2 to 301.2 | 7.262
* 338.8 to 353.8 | 8.206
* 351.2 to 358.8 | 7.951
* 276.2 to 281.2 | 8.117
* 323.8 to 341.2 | 7.922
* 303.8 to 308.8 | 7.605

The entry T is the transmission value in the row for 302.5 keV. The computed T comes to 8.03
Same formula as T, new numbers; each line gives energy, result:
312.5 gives 7.541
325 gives 7.922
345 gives 9.309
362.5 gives 8.412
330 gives 8.151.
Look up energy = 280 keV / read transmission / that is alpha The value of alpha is 8.117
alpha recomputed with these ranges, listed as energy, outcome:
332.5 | 8.838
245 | 9.018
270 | 8.461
